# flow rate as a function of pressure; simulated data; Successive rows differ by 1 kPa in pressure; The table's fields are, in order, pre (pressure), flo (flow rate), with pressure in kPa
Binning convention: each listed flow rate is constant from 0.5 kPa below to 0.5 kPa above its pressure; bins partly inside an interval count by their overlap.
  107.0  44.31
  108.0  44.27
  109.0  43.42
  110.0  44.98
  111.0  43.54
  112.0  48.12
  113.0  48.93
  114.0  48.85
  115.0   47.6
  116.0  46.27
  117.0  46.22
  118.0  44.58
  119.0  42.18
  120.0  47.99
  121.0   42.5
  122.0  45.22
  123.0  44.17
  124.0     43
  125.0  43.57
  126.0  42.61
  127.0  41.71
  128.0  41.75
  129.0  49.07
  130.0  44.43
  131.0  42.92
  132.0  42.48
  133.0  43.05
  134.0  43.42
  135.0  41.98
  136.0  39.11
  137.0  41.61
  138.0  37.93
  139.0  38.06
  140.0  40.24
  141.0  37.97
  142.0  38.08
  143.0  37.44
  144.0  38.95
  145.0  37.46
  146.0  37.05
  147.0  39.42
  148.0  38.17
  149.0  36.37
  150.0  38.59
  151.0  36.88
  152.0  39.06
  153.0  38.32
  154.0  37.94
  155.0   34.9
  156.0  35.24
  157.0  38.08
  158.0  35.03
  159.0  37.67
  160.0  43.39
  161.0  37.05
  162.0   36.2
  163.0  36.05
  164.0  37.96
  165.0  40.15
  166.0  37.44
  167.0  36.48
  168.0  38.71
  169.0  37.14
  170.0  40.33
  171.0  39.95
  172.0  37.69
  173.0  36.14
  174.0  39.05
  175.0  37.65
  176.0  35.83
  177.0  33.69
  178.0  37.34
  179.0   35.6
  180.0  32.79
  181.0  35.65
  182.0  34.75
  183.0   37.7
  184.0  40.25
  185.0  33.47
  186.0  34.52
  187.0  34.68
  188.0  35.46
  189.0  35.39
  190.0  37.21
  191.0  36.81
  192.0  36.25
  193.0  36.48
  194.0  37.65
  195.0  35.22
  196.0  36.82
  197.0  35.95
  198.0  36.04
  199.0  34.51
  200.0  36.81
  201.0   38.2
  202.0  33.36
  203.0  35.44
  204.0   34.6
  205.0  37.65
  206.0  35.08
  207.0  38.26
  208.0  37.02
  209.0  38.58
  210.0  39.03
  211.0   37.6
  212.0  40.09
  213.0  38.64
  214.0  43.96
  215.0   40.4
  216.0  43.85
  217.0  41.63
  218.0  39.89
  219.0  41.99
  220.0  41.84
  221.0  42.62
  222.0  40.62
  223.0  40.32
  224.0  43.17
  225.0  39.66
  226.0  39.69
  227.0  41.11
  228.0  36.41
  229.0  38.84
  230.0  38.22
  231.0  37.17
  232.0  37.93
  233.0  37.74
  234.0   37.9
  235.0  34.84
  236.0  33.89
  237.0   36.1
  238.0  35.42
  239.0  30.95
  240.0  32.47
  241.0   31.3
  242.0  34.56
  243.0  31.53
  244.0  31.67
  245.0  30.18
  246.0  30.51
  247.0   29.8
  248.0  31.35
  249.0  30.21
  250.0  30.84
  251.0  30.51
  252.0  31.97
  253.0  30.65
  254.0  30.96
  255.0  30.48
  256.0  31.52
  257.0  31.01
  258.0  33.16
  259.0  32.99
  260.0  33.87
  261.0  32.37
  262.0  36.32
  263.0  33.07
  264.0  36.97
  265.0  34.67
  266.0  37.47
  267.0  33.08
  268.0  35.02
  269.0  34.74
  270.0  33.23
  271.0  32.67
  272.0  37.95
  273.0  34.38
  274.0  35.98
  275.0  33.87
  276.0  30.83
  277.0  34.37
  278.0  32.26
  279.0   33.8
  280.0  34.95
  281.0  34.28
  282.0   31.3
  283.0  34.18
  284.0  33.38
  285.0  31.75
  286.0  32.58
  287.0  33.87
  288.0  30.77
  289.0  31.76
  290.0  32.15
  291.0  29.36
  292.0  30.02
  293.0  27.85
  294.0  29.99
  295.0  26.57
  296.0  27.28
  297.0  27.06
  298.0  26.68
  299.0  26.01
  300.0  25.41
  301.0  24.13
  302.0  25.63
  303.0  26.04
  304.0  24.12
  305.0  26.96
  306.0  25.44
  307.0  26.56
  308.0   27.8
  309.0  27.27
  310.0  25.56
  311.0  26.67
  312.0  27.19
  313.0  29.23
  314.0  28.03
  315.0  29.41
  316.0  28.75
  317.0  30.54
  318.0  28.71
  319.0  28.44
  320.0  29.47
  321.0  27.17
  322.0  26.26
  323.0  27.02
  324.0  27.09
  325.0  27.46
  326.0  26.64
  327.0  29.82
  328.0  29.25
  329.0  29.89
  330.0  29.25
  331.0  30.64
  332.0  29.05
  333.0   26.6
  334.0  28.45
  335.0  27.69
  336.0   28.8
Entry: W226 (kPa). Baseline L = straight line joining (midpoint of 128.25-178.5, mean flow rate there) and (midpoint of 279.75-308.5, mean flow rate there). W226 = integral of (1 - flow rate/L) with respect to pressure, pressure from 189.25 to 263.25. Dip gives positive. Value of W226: -4.9 kPa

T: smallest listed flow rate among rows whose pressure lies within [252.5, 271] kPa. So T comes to 30.48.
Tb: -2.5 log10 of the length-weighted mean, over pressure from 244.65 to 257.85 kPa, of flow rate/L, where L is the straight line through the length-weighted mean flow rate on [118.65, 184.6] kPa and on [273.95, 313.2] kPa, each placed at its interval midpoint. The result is 0.05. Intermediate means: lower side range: 39.2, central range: 30.8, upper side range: 29.5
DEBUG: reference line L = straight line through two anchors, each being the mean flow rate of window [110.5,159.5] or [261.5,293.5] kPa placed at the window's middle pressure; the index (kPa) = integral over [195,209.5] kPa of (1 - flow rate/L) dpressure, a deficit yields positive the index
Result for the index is 0.5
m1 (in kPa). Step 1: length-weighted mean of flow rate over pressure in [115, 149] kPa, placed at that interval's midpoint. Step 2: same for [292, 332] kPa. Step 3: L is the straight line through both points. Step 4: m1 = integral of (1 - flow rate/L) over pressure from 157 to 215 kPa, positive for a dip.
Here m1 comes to 0.7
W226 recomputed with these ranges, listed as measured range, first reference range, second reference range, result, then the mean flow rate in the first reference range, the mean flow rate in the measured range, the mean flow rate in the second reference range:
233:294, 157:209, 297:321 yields -4.7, 36.7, 32.9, 27.1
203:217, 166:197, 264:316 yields -1.5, 36.6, 38.8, 30.5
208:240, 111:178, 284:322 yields -4.3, 40.4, 38.9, 28.2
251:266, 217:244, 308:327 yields 0.6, 37.5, 32.9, 27.9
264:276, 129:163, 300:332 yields -1.6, 39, 34.7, 27.6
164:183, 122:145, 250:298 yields 0.9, 41.5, 37.1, 32.5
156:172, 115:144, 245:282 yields 0.8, 42.5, 38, 33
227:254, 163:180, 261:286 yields 1.2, 37.4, 33.7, 34.1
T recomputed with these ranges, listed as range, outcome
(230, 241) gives 30.95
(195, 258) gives 29.8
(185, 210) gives 33.36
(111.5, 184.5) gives 32.79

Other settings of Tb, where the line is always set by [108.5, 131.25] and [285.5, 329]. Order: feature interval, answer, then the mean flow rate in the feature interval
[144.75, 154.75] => 0.12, 37.9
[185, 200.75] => 0.07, 35.9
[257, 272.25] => -0.08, 34.3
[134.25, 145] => 0.11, 39.2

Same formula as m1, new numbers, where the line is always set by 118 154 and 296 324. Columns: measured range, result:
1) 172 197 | 0.6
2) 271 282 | -1.6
